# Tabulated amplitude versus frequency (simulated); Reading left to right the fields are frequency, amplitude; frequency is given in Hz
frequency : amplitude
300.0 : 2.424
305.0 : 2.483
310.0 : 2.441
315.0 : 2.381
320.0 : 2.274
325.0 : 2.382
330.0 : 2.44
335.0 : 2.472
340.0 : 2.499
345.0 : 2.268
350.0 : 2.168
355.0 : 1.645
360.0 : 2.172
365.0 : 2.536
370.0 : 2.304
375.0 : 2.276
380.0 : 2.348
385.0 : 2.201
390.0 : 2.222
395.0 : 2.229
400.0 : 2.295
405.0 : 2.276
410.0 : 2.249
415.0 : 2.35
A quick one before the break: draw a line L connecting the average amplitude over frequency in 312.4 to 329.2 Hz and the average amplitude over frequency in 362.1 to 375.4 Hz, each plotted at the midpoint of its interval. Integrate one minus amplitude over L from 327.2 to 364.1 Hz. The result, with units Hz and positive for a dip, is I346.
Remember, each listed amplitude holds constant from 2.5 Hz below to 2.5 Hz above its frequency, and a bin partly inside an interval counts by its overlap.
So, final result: 1.82 Hz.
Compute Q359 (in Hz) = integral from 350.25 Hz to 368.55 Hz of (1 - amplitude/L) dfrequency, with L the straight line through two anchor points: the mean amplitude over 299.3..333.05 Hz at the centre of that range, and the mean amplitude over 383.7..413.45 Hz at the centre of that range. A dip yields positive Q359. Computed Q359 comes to 1.5 Hz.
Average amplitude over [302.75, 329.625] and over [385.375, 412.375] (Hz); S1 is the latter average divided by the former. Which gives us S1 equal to 0.9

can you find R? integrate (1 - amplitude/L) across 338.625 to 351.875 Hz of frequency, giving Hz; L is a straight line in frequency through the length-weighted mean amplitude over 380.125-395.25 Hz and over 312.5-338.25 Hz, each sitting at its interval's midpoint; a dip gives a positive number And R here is 0.23 Hz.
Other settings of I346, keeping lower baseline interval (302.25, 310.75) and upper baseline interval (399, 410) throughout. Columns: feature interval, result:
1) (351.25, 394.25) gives 2.3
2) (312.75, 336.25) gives 0.4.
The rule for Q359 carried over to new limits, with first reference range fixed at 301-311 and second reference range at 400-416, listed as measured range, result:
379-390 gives 0.3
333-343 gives -0.3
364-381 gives 0.0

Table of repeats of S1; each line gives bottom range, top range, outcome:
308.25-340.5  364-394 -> 0.96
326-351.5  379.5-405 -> 0.95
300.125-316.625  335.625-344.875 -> 1.00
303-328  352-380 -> 0.92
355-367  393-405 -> 1.03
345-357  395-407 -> 1.14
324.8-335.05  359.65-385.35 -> 0.96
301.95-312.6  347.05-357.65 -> 0.78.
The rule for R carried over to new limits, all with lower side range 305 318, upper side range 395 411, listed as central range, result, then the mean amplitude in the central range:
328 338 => -0.3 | 2.46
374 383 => 0.0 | 2.31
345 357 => 1.8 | 1.99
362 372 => -0.4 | 2.41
